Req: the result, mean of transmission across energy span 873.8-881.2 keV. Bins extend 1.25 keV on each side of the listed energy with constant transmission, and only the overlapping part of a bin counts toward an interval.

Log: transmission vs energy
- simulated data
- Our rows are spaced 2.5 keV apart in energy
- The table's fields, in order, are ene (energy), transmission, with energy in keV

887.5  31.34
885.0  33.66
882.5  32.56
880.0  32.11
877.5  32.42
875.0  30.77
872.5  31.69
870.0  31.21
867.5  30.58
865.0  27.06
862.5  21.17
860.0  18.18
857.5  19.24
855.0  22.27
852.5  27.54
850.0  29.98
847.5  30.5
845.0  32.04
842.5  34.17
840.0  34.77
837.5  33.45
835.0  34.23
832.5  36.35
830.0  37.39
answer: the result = 31.8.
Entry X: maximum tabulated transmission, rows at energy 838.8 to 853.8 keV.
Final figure 34.77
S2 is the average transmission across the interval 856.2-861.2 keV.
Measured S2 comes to 18.8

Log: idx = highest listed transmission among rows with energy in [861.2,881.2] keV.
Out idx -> 32.42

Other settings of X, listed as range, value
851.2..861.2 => 27.54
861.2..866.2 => 27.06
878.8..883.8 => 32.56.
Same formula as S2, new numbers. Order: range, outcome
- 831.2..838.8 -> 34.7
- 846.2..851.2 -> 30.3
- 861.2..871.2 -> 27.4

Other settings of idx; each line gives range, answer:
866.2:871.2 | 31.21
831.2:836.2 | 36.35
